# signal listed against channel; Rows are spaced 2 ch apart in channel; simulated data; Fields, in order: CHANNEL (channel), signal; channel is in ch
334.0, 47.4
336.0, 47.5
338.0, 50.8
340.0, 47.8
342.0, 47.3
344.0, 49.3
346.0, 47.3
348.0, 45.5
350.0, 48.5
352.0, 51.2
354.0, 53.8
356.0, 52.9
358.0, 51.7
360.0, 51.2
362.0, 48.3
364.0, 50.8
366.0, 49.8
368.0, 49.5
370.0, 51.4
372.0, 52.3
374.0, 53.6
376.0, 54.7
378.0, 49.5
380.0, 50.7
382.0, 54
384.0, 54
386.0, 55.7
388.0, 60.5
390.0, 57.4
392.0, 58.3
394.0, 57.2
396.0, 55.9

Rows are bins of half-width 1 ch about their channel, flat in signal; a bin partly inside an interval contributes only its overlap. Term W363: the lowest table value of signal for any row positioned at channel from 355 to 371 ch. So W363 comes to 48.3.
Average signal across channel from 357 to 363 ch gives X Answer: 50.4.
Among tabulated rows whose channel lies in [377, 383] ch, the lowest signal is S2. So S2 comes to 49.5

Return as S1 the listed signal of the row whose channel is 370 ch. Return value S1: 51.4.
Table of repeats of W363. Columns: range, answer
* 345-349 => 45.5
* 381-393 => 54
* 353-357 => 52.9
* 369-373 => 51.4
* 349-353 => 48.5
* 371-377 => 52.3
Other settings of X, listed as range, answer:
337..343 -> 48.6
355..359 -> 52.3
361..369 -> 49.6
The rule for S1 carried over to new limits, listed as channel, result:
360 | 51.2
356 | 52.9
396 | 55.9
